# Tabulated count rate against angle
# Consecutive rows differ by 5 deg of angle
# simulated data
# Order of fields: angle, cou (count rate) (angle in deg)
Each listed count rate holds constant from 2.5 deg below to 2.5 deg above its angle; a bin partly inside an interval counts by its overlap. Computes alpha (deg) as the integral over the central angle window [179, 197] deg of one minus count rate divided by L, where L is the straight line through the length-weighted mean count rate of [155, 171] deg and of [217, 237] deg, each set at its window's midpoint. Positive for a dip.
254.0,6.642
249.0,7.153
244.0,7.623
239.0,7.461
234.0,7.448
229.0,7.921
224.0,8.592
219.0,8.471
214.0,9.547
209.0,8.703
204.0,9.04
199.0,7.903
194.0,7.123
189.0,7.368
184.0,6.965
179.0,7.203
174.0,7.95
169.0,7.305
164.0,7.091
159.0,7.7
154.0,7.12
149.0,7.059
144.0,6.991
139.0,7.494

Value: 1.1 deg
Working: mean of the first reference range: 7.34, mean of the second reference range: 8.08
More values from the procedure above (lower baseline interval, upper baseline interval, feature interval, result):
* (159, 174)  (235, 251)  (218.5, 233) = -1.56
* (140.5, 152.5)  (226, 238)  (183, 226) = -4.18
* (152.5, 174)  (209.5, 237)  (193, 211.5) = -0.53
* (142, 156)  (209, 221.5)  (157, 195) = 2.28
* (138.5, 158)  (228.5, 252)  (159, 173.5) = -0.31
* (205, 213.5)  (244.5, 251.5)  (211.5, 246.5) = -0.14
